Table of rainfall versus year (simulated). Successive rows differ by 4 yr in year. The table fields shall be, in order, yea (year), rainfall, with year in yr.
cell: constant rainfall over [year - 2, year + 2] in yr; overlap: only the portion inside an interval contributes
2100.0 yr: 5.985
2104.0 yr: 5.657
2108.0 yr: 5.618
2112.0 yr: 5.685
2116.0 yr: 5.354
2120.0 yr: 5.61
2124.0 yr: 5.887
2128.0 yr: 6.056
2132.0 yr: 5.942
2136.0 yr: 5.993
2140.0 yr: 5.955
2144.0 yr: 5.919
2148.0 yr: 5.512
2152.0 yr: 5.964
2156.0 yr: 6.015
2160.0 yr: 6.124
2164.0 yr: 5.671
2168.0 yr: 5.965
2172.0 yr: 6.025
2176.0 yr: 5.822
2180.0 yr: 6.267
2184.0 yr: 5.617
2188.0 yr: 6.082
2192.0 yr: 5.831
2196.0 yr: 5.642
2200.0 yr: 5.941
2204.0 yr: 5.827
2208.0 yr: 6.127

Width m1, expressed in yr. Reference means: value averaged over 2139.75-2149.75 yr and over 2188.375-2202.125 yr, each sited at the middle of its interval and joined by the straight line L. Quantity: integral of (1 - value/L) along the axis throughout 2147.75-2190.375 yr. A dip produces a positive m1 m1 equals -0.9 yr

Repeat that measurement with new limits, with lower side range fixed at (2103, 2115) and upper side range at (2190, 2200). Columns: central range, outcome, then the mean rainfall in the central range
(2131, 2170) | -1.4 yr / 5.91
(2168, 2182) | -0.7 yr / 6.03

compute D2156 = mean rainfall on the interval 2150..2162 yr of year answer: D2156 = 6.03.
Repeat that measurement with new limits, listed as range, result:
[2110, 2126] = 5.63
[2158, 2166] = 5.9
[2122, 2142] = 5.97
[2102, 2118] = 5.58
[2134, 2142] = 5.97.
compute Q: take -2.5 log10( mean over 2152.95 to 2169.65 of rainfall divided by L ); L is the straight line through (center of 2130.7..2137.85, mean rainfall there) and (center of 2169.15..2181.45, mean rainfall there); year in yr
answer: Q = 0.01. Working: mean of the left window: 5.97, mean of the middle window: 5.94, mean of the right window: 6.02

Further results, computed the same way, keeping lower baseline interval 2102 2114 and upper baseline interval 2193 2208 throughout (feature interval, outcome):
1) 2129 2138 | -0.05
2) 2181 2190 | -0.01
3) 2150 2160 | -0.05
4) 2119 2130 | -0.03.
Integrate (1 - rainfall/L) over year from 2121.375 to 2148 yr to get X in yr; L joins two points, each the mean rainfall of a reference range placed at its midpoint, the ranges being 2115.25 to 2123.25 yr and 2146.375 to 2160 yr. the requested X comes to -1.0 yr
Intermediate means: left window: 5.57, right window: 5.88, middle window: 5.92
